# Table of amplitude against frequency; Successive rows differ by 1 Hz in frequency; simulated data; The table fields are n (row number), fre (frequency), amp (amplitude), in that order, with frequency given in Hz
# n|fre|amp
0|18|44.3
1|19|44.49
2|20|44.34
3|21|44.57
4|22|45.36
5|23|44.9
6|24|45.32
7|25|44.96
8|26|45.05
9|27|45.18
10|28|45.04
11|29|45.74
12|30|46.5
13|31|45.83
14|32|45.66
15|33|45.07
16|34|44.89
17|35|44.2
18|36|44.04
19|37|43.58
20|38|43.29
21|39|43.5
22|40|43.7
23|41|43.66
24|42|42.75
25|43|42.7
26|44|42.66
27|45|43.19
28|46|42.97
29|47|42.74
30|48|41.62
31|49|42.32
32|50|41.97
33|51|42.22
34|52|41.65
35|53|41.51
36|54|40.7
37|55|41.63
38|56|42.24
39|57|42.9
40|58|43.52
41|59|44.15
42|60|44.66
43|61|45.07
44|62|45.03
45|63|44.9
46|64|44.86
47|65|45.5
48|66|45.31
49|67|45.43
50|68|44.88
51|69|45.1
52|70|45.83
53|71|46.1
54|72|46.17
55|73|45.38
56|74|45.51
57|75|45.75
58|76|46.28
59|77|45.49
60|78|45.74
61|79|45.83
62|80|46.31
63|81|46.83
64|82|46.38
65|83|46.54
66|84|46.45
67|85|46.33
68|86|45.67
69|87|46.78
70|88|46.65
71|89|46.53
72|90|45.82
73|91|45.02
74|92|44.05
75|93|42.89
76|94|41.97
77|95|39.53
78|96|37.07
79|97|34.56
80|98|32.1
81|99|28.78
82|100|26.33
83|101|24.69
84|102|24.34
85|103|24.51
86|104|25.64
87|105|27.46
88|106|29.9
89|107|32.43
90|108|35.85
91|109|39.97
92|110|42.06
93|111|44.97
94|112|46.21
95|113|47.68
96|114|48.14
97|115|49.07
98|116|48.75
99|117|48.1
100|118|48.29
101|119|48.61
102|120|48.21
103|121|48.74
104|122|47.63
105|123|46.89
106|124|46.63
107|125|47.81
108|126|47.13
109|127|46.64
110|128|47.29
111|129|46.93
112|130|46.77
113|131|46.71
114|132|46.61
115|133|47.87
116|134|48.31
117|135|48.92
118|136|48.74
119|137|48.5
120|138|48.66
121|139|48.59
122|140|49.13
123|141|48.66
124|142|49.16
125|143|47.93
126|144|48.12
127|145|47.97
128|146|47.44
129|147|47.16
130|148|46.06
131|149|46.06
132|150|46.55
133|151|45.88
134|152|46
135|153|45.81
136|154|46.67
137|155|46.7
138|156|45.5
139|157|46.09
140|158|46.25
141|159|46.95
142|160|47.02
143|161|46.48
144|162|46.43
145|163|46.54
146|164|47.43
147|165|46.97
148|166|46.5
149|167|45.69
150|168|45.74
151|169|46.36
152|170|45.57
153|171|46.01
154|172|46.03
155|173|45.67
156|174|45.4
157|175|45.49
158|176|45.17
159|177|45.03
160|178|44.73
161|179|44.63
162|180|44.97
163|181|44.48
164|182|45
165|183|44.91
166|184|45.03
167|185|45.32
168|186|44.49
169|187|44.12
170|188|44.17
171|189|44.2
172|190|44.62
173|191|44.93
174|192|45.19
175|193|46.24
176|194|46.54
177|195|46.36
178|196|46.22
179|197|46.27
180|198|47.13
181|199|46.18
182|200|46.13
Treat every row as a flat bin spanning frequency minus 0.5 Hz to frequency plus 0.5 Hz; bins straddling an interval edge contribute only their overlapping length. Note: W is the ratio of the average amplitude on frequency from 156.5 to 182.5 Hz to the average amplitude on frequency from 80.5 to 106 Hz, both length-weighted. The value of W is 1.2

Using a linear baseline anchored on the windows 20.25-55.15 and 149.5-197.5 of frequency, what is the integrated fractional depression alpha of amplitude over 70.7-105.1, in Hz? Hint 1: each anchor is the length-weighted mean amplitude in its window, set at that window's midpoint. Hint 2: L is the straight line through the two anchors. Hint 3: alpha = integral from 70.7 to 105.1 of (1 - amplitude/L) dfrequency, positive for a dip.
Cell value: 2.88 Hz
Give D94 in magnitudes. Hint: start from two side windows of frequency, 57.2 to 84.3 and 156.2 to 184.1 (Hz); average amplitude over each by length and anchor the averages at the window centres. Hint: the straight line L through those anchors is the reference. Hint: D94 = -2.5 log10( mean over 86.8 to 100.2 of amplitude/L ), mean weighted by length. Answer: 0.14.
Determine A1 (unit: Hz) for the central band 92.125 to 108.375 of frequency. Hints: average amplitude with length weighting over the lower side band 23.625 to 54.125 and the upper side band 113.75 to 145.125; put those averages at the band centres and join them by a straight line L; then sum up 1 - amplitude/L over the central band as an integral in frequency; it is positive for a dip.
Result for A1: 5.08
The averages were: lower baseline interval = 43.7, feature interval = 32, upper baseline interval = 48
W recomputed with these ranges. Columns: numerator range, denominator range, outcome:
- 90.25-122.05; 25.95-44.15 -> 0.88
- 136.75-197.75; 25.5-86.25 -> 1.04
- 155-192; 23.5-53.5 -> 1.04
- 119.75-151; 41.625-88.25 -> 1.07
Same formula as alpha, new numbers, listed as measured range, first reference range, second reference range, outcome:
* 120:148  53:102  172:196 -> -2.3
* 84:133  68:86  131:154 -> 5.2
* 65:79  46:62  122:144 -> -0.6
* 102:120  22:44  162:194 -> 1.9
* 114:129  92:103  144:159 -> -3.3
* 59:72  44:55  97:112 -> -2.0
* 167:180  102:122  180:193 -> -0.4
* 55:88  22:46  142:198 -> -0.4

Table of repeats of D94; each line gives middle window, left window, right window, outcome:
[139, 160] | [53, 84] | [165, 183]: -0.04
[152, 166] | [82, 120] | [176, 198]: -0.07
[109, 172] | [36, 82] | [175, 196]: -0.06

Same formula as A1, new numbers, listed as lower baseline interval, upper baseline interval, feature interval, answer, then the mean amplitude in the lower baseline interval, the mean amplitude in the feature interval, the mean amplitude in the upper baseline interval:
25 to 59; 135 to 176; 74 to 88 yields -0.5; 43.5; 46.2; 46.9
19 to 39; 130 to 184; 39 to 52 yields 0.7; 44.9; 42.7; 46.6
